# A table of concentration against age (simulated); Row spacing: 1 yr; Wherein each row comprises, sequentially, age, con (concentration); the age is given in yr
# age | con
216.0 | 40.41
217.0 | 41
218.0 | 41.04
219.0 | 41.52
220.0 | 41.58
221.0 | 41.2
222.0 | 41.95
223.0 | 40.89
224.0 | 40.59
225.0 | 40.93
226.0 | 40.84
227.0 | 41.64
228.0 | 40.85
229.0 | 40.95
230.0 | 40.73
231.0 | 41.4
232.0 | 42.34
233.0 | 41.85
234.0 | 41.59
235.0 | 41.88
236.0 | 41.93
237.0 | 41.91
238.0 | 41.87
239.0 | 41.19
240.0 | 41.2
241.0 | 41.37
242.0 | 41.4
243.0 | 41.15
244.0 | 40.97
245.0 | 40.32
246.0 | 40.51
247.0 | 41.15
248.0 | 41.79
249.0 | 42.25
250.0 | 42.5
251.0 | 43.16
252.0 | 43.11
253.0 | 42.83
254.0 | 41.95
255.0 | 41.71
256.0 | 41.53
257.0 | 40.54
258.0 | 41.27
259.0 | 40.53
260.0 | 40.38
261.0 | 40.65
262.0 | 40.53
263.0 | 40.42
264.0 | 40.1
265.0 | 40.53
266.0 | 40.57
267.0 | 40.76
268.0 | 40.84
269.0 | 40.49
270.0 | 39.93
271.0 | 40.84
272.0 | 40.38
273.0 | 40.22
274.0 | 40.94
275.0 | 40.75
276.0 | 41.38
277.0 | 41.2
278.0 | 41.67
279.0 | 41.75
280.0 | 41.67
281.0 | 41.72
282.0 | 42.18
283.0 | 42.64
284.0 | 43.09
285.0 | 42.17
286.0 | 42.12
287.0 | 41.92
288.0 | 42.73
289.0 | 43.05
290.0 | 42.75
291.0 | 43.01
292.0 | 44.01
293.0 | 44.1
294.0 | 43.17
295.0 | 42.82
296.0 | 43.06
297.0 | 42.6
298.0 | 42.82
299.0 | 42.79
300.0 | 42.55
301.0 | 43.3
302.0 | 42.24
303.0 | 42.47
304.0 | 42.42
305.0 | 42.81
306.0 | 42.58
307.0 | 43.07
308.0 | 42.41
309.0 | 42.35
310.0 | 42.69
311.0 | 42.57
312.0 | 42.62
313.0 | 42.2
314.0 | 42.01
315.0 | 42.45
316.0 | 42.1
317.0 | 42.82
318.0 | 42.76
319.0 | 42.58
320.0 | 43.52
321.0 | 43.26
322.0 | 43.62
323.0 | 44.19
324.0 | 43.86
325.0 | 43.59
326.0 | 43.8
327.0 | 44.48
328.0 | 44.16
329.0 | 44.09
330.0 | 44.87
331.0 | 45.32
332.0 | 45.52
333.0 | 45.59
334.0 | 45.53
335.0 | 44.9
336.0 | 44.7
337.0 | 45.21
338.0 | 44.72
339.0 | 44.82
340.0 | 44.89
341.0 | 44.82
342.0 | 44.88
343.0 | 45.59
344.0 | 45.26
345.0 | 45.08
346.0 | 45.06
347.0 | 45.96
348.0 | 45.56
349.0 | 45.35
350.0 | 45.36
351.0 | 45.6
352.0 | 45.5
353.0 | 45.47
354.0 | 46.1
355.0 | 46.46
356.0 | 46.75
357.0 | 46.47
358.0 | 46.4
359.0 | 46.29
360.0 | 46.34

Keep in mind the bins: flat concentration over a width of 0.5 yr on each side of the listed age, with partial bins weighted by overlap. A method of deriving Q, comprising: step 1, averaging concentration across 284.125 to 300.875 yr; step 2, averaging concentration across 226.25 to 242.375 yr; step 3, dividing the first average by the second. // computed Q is 1.0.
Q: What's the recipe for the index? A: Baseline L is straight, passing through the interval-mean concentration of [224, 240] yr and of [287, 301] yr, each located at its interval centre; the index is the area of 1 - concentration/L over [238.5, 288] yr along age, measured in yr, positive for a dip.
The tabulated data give 1.0 yr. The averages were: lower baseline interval 41.4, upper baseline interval 43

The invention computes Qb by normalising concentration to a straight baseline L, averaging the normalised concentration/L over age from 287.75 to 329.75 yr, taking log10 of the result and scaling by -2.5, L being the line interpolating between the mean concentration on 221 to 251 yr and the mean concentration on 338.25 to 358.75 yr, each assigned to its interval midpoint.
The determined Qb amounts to 0.03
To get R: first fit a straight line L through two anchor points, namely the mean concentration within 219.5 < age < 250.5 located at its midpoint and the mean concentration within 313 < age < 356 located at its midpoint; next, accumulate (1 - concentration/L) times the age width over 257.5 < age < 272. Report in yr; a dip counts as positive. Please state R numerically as 0.61 yr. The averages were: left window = 41.4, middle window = 40.6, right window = 44.6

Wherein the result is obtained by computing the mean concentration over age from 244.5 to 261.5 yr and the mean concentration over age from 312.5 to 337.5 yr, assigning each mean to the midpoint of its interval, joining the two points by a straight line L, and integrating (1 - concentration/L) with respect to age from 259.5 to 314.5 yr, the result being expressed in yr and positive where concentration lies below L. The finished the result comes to 0.9 yr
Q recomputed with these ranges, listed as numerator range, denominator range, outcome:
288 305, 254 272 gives 1.05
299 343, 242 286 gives 1.06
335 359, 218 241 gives 1.10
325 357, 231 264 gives 1.09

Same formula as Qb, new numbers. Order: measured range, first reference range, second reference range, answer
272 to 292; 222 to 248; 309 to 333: 0.01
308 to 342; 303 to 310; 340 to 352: 0.00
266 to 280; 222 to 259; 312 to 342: 0.04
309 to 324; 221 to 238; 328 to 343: 0.04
